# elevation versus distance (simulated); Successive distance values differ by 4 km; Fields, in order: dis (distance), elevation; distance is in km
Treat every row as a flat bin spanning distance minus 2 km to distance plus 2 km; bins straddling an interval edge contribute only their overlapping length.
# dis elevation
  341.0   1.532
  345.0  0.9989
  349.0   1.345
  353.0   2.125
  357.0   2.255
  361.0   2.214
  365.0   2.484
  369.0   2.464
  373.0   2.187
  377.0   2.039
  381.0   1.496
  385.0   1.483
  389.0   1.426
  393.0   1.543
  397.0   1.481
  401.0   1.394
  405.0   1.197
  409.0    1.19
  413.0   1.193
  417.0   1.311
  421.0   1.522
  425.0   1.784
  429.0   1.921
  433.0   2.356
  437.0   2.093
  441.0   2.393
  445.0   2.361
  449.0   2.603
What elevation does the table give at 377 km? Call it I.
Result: 2.039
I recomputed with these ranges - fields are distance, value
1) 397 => 1.481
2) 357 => 2.255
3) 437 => 2.093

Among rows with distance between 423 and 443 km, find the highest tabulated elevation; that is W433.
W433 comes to 2.393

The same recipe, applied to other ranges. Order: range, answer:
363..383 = 2.484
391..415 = 1.543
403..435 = 2.356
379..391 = 1.496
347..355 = 2.125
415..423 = 1.522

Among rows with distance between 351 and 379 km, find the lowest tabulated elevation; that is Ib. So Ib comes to 2.039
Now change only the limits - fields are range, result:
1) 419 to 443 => 1.522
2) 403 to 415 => 1.19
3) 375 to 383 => 1.496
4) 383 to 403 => 1.394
